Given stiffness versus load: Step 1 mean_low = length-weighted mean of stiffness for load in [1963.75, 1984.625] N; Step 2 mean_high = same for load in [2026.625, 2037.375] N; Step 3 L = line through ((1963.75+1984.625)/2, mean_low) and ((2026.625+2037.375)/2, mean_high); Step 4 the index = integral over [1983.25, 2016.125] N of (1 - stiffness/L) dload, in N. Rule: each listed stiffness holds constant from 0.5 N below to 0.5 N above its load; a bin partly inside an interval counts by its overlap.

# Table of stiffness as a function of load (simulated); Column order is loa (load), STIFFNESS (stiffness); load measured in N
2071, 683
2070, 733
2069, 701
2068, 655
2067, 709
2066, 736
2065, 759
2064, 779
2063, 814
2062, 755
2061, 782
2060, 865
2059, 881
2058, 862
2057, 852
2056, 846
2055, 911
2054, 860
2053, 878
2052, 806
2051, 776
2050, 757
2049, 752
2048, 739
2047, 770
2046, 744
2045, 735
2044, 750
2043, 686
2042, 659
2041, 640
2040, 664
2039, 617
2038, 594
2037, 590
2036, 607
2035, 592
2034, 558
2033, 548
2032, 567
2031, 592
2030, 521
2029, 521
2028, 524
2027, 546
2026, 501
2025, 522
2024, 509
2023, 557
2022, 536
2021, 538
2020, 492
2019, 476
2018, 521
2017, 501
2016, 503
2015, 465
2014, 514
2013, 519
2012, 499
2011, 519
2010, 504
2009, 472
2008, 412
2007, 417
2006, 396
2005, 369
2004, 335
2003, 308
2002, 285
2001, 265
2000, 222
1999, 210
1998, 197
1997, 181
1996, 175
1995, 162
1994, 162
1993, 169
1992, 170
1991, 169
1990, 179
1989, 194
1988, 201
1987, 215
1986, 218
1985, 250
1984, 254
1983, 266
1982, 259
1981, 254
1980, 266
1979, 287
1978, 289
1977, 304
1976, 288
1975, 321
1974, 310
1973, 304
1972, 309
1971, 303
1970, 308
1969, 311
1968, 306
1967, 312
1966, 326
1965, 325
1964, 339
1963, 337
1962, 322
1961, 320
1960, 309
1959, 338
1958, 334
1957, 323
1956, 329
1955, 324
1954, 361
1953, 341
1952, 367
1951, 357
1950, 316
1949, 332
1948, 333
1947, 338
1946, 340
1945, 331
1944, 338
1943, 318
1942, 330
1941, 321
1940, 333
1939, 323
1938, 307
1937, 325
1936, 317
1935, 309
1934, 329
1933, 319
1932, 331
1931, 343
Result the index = 9.3 N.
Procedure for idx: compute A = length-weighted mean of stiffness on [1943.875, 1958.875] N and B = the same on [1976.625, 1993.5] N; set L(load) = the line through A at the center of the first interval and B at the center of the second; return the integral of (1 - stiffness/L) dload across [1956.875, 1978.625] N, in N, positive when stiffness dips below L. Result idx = -2.27 N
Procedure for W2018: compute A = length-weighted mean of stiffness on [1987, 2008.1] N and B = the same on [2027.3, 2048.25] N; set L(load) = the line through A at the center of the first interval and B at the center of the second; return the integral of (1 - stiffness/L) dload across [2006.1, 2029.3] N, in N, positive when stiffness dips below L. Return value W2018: -3.9 N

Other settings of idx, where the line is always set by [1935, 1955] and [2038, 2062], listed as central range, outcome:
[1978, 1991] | 6.79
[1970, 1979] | 3.01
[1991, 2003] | 7.59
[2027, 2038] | 2.14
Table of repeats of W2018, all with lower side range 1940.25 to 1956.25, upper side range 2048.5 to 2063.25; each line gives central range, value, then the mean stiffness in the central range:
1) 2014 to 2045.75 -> 6.3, 569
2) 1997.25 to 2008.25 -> 5.3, 305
